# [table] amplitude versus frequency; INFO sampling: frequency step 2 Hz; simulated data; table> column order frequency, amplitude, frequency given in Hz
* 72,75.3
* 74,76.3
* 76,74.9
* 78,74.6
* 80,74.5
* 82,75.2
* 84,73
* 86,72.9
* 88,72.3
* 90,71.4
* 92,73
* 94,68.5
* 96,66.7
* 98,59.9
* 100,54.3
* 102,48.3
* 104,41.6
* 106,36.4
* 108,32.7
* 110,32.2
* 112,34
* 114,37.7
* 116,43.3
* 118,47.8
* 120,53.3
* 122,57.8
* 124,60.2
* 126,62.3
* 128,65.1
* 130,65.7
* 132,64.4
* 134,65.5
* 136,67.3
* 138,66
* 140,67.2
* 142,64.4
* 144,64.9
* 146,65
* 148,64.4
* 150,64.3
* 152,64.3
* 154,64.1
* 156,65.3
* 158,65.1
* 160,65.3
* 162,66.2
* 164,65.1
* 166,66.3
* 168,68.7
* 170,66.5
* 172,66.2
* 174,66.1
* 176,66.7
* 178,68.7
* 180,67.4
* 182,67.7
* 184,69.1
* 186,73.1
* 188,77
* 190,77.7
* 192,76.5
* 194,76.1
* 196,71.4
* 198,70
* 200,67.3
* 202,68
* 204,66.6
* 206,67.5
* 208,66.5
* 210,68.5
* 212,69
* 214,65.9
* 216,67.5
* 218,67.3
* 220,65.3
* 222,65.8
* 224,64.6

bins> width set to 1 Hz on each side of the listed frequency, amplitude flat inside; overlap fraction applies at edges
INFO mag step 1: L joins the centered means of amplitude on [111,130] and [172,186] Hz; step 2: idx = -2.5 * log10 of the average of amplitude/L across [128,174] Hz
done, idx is -0.09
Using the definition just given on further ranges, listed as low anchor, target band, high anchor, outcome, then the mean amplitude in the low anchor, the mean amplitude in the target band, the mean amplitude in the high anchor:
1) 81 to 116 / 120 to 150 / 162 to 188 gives -0.043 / 55.5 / 63.9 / 67.9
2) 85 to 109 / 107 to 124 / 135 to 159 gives 0.368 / 58.2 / 43.4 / 65.2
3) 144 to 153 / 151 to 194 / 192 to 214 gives -0.028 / 64.5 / 68.4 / 69.3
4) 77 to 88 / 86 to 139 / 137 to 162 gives 0.240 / 73.9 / 56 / 65.1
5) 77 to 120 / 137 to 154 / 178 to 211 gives -0.026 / 56.6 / 65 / 70.6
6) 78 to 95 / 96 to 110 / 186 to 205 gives 0.494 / 72.7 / 46.1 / 72.3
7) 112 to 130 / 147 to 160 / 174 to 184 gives -0.059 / 53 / 64.6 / 67.6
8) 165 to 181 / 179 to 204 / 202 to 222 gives -0.070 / 67.1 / 71.6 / 67.1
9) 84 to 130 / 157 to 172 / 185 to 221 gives -0.037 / 54.8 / 66.2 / 70.1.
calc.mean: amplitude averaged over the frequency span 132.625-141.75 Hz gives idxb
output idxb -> 66.2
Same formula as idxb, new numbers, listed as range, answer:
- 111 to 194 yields 63.9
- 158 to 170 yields 66.2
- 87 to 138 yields 55.5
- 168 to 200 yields 70.5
